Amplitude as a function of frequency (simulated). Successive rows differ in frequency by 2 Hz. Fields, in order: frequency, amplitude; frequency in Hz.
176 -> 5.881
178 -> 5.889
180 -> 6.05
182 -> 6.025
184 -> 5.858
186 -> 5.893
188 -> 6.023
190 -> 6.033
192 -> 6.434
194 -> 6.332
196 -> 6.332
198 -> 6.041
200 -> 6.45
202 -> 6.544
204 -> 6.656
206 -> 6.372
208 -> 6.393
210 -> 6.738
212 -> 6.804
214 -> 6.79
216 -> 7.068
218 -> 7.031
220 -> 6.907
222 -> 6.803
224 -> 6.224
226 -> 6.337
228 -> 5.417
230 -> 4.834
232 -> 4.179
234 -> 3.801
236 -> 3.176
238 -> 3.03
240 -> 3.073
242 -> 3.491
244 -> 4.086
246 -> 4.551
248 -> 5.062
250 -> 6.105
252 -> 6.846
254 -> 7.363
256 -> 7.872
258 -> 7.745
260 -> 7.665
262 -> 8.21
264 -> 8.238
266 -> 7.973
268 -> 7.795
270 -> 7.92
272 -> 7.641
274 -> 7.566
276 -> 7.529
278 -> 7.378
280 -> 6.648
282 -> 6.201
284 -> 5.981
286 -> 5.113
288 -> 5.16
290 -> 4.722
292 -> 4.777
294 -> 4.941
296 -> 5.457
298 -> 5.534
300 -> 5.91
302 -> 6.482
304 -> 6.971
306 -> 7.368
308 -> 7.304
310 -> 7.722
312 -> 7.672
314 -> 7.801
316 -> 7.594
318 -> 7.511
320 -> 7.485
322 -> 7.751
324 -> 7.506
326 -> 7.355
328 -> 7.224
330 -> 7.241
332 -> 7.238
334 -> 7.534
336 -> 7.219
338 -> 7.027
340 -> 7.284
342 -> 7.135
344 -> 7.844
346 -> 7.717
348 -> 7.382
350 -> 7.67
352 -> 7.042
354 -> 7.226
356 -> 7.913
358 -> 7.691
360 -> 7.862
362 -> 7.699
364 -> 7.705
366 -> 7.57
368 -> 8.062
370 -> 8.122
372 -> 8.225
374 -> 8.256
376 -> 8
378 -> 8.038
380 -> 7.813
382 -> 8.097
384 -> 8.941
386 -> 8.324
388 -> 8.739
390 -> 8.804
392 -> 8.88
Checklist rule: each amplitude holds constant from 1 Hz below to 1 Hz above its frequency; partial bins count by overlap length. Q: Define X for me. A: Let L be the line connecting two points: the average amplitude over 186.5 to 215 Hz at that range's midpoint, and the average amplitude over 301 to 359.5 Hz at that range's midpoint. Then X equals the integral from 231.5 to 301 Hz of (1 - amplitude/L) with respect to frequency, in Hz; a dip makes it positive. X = 9.6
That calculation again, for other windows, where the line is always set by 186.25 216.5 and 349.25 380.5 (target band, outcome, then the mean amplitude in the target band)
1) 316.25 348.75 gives 0.6 Hz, 7.41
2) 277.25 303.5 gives 5.3 Hz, 5.72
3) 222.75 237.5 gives 4.1 Hz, 4.82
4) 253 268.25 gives -2.0 Hz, 7.86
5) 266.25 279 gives -1.1 Hz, 7.66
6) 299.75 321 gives 0.1 Hz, 7.3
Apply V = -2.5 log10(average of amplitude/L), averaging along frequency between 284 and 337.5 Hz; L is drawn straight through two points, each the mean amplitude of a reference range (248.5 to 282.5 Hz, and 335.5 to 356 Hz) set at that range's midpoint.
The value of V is 0.11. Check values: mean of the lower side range 7.44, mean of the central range 6.7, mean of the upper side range 7.39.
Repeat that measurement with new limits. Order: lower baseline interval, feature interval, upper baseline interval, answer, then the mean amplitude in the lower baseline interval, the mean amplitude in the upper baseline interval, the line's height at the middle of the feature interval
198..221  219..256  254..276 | 0.37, 6.68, 7.82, 7.26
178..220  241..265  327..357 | 0.06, 6.39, 7.38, 6.77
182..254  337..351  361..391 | 0.03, 5.73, 8.16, 7.67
